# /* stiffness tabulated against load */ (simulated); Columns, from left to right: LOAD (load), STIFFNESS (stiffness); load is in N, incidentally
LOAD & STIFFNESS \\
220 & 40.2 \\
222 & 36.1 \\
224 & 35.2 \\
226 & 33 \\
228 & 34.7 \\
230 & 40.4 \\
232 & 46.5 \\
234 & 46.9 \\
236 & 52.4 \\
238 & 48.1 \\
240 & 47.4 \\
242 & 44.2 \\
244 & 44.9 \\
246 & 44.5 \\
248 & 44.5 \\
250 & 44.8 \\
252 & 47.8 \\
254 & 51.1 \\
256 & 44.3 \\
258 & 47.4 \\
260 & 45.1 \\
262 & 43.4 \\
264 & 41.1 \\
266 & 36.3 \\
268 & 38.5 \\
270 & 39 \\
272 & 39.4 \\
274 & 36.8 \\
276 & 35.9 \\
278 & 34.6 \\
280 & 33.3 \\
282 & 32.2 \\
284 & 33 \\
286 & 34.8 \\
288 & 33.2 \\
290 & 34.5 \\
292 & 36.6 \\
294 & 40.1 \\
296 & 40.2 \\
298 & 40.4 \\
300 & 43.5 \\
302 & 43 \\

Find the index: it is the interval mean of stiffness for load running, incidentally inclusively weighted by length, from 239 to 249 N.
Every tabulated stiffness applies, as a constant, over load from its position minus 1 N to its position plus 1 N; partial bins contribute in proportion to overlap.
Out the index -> 45.1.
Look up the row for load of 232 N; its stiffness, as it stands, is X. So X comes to 46.5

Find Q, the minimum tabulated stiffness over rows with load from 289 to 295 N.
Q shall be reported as 34.5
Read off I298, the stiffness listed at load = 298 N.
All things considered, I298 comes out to 40.4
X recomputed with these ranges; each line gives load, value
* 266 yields 36.3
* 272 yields 39.4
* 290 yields 34.5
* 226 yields 33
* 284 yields 33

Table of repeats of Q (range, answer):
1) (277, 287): 32.2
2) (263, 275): 36.3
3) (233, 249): 44.2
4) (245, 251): 44.5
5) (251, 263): 43.4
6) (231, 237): 46.5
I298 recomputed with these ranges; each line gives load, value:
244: 44.9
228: 34.7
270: 39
